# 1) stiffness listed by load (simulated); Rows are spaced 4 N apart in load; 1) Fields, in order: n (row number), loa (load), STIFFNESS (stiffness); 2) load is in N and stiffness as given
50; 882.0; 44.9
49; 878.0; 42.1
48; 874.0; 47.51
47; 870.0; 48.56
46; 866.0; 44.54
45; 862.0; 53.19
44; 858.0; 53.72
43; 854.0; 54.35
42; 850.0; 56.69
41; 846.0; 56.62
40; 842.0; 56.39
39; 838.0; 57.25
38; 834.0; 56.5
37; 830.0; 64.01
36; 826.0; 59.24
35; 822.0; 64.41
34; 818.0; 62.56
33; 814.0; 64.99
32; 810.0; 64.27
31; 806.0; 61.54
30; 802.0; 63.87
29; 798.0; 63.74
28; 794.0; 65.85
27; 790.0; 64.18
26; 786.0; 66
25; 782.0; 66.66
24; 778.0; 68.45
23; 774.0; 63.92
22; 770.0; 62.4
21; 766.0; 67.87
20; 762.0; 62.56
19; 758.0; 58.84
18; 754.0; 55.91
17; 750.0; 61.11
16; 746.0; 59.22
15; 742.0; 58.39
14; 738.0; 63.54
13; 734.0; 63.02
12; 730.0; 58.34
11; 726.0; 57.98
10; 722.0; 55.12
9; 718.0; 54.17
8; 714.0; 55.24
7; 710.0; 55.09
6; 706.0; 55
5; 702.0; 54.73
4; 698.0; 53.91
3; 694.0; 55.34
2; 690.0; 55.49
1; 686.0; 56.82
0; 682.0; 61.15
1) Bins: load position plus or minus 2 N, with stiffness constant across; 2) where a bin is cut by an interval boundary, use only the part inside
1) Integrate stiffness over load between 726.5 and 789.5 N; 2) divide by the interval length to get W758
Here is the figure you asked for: 62.4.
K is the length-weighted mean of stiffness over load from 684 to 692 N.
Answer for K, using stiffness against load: 56.2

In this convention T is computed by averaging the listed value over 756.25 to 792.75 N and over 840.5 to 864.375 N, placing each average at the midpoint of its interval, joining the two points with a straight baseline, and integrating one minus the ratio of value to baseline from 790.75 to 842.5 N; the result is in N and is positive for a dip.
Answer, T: -2.4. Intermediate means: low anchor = 64.6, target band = 62.1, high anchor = 55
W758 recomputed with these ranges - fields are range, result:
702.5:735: 56.5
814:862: 58.4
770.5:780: 65.6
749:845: 62.6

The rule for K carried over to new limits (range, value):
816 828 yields 62.1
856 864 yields 53.5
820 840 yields 60.3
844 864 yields 54.9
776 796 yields 66.2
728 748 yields 60.5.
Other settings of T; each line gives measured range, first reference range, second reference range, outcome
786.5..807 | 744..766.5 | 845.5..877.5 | -2.62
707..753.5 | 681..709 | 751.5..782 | 0.99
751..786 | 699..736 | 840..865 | -4.78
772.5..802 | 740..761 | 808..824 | -1.76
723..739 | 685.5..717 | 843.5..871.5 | -1.63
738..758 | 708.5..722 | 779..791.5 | 0.28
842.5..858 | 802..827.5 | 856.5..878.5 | -0.69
